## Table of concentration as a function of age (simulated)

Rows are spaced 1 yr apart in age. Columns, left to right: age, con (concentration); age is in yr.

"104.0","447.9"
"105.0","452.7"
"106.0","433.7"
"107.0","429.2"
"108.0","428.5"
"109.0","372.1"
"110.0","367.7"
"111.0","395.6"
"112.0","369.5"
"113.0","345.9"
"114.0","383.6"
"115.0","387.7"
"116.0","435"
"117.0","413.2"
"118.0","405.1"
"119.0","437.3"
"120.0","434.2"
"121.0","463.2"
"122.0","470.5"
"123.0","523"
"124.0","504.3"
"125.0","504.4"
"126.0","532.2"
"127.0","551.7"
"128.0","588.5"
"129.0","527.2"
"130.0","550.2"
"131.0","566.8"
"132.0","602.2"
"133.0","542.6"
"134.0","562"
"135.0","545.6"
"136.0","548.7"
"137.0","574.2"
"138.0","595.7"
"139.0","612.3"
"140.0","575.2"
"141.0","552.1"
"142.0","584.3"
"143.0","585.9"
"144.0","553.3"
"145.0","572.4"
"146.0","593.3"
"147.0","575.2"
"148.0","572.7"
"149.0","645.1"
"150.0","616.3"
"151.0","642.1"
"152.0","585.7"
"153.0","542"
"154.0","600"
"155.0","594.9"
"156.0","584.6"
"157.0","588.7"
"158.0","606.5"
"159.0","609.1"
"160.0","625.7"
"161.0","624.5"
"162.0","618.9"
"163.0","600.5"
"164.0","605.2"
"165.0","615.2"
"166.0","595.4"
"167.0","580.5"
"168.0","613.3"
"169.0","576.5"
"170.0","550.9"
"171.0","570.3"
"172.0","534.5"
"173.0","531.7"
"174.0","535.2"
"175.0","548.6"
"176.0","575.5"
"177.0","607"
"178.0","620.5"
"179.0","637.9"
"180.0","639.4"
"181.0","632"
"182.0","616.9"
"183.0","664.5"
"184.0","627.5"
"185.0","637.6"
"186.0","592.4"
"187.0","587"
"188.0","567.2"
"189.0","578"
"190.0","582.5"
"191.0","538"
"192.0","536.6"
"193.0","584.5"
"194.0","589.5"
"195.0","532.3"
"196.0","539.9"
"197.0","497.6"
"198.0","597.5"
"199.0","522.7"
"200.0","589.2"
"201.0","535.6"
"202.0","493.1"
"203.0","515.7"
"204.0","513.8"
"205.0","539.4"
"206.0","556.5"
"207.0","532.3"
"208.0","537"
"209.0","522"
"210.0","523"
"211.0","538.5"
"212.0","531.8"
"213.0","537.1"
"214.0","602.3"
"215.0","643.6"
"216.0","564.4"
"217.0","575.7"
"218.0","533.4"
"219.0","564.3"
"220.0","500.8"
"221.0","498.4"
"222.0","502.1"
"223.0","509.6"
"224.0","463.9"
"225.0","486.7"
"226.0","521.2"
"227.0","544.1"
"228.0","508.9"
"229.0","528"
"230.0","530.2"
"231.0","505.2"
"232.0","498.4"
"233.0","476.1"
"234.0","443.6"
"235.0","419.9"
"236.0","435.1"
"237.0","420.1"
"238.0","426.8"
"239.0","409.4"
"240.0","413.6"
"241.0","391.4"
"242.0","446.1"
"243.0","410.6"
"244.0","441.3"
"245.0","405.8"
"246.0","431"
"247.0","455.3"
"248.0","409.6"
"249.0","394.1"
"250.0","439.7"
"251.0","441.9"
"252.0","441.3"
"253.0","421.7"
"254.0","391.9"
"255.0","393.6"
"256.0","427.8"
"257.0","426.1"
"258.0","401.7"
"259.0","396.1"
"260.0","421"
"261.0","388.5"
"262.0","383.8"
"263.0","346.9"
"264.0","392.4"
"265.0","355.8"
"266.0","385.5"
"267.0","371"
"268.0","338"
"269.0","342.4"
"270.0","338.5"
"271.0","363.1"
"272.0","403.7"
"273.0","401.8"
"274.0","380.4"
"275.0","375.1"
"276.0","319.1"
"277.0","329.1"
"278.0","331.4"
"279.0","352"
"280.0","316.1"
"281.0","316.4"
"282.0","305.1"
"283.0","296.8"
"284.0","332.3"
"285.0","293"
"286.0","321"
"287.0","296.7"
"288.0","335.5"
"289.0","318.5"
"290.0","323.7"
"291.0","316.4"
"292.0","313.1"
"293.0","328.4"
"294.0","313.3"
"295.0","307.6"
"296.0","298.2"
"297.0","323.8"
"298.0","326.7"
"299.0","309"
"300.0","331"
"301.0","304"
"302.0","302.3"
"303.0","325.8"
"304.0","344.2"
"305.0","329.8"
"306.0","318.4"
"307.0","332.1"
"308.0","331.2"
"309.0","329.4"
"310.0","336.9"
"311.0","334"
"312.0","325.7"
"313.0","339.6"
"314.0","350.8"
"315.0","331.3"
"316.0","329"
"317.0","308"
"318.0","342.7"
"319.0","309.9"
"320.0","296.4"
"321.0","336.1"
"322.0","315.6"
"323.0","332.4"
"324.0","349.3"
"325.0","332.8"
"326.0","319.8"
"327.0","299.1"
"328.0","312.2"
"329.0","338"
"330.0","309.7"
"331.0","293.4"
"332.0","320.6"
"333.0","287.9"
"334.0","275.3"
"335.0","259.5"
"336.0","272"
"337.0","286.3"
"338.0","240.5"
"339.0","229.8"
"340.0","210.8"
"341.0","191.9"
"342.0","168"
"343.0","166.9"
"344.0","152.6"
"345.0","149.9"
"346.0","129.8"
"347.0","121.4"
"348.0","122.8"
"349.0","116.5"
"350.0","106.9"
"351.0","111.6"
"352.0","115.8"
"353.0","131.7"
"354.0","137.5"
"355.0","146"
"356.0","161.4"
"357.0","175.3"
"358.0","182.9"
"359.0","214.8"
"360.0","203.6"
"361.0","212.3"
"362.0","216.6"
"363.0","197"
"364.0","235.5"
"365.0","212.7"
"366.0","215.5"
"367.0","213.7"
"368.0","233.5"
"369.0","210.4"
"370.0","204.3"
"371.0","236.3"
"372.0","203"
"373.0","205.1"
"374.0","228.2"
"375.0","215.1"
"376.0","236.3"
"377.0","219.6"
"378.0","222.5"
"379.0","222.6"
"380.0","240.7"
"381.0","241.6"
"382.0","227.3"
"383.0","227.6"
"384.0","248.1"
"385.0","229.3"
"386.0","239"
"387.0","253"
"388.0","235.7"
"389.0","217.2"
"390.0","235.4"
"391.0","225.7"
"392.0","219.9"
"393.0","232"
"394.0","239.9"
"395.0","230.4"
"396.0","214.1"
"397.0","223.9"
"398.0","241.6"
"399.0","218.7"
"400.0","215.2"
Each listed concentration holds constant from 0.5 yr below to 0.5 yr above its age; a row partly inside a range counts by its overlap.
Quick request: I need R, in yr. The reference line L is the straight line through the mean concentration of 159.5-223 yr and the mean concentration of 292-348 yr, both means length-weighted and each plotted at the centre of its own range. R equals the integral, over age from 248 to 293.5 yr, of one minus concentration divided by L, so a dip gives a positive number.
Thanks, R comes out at 4.0 yr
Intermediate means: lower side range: 569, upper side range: 291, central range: 363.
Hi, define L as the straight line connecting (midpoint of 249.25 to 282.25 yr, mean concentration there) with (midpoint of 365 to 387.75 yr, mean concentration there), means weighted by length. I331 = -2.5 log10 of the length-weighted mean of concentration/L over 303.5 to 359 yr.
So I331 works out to 0.15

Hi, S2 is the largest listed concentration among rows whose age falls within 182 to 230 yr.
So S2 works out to 664.5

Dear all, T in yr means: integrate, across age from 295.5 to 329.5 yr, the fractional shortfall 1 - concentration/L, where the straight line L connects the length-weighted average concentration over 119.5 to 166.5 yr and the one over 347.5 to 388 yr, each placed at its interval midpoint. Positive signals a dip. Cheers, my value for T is -4.1 yr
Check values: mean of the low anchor 572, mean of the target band 325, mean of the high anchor 200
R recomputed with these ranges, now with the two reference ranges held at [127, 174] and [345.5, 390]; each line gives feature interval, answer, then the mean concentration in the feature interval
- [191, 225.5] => -4.21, 539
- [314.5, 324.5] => -1.49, 325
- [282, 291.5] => 0.74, 314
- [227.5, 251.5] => -1.12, 445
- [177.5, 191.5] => -2.31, 609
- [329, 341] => -0.68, 271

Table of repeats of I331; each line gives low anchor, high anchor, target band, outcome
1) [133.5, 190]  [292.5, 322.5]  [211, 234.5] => -0.10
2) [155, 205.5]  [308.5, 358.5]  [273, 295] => 0.10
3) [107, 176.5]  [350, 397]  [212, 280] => -0.12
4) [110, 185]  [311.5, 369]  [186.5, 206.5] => -0.16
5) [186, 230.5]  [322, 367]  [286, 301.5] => 0.07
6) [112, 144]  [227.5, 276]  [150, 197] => -0.23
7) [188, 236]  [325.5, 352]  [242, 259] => 0.04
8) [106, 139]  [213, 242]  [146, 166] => -0.23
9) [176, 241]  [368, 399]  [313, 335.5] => 0.06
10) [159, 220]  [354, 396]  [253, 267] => 0.12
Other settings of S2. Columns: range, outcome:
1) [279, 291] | 352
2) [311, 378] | 350.8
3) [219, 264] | 564.3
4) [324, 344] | 349.3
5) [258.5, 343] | 421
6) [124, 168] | 645.1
